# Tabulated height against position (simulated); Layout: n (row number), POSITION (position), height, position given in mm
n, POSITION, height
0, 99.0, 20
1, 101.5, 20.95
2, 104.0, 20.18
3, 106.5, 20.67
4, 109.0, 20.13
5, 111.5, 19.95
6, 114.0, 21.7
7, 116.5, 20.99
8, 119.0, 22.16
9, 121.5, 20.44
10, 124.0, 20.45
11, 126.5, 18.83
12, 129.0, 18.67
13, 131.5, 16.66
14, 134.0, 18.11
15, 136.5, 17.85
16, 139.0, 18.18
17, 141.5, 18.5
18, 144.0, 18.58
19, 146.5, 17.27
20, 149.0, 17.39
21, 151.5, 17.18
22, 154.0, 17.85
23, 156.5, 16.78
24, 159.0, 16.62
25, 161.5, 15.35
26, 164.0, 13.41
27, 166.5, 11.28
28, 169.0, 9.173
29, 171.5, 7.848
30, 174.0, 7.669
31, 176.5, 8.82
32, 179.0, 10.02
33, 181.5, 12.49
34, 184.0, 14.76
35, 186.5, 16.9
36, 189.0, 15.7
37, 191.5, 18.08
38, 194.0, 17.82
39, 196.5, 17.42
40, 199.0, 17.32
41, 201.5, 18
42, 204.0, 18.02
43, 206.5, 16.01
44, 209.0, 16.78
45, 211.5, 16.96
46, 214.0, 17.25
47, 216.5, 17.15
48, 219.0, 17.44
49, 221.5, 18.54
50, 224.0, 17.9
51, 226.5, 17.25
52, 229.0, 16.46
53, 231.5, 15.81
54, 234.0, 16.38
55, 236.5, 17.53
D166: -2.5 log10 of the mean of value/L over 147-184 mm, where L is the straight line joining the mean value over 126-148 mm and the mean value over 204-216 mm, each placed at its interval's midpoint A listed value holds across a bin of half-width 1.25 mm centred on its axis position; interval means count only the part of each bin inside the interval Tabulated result 0.32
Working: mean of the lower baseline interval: 18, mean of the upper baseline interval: 16.9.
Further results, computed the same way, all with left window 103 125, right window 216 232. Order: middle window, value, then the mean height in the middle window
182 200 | 0.102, 16.7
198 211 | 0.043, 17.2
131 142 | 0.123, 17.9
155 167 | 0.275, 15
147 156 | 0.128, 17.4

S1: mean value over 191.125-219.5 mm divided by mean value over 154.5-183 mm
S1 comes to 1.45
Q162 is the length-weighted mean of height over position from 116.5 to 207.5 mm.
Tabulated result 16.1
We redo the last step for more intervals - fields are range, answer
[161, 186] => 11.1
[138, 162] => 17.4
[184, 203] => 17.2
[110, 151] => 19.1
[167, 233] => 15.3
